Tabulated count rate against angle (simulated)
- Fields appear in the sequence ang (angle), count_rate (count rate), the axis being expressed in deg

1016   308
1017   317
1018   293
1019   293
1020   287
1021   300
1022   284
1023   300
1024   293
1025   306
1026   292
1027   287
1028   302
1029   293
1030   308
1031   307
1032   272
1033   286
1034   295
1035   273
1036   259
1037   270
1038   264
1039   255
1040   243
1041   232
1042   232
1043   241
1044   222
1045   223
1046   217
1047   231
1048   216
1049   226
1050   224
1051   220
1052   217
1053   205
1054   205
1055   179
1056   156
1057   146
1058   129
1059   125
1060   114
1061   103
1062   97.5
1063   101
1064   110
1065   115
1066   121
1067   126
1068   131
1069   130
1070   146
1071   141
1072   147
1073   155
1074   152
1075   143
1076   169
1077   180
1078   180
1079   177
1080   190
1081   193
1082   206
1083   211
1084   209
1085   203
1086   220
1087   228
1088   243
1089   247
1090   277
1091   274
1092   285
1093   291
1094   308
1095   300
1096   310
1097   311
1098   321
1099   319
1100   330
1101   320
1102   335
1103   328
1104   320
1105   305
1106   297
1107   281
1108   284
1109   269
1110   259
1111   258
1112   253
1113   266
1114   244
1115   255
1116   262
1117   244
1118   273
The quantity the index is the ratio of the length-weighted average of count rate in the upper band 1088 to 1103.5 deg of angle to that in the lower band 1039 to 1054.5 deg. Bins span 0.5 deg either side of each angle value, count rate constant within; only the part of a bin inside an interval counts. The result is 1.34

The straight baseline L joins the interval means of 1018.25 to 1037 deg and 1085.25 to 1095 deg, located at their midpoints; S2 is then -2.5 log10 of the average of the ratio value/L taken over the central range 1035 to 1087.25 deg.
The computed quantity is 0.44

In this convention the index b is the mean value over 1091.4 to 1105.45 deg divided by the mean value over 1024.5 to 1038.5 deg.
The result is 1.09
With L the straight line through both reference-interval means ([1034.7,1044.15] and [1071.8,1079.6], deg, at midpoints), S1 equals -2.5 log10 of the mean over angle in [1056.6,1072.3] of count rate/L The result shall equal 0.46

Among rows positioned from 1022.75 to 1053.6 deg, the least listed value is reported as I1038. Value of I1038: 205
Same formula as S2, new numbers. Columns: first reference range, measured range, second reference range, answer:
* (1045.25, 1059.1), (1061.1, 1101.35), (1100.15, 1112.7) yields 0.22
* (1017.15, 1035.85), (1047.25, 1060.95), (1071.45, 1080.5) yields 0.24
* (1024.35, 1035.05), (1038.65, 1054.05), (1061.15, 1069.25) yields -0.09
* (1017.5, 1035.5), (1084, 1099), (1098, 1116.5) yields 0.07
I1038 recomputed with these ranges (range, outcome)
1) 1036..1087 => 97.5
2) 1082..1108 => 203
